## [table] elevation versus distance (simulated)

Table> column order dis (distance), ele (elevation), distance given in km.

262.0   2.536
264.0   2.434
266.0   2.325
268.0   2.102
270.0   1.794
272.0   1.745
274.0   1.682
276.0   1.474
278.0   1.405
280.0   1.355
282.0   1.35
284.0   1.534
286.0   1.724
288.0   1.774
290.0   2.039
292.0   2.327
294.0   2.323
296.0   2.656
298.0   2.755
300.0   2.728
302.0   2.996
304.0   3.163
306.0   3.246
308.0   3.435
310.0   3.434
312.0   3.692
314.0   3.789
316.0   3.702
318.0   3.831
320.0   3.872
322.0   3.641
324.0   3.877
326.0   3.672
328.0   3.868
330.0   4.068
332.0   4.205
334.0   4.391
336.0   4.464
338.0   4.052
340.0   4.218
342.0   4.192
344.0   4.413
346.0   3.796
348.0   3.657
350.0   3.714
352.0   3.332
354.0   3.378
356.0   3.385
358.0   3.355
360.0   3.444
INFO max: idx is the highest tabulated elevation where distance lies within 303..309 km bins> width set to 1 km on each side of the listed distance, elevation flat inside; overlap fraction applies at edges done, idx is 3.435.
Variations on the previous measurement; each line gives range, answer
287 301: 2.755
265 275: 2.325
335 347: 4.464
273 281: 1.682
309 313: 3.692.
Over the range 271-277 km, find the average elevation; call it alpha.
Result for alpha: 1.63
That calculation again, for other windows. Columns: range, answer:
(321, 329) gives 3.76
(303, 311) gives 3.32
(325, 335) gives 4.04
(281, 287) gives 1.54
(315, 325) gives 3.78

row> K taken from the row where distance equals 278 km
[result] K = 1.405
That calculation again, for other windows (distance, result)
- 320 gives 3.872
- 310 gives 3.434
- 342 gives 4.192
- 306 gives 3.246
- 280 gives 1.355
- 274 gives 1.682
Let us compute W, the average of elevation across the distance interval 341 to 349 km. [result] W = 4.01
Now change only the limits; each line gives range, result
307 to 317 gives 3.61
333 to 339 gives 4.3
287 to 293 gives 2.05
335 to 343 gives 4.23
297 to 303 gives 2.83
